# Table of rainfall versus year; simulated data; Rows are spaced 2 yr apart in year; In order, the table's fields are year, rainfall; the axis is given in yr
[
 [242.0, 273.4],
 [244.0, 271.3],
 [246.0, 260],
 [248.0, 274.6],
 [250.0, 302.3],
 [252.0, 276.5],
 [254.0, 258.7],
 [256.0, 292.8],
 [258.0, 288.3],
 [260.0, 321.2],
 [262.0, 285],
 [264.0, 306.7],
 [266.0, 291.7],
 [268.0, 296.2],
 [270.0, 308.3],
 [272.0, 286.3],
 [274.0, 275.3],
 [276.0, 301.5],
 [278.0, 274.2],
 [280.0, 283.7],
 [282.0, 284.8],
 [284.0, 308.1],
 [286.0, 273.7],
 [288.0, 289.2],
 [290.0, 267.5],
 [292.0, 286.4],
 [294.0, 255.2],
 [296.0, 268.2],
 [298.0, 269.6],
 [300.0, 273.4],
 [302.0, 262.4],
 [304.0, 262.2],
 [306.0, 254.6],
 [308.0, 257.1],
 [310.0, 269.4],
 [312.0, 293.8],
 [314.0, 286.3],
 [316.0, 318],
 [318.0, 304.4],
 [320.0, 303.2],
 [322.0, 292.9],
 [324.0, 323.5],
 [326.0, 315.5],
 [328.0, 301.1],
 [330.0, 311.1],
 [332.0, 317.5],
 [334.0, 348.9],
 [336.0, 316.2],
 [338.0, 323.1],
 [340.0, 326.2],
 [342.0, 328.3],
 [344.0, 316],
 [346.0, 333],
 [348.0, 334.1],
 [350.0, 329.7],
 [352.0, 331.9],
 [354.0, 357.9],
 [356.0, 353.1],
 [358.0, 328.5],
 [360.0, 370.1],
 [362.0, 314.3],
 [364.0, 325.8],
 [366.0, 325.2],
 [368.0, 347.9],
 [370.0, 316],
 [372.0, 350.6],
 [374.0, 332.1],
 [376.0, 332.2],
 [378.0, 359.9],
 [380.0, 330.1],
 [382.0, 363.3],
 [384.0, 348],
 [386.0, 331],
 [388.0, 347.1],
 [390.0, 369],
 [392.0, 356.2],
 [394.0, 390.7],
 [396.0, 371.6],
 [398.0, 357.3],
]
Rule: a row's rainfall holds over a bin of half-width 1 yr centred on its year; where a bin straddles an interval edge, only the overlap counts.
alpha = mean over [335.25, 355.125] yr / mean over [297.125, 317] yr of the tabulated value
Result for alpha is 1.2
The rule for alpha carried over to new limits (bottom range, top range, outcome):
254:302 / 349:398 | 1.21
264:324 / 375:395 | 1.24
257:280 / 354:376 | 1.15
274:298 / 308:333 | 1.07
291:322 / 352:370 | 1.22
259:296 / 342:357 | 1.17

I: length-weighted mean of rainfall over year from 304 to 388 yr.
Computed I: 322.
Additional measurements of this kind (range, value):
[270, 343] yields 292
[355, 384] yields 340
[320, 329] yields 308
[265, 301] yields 283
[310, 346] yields 313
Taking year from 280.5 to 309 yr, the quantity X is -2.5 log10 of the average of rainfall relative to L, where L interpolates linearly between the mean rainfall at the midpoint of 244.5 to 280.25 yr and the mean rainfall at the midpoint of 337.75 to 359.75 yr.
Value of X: 0.12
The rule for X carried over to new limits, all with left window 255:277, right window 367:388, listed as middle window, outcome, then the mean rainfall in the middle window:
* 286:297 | 0.123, 273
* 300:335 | 0.079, 295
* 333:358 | -0.015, 333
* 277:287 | 0.064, 285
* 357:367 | 0.007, 333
